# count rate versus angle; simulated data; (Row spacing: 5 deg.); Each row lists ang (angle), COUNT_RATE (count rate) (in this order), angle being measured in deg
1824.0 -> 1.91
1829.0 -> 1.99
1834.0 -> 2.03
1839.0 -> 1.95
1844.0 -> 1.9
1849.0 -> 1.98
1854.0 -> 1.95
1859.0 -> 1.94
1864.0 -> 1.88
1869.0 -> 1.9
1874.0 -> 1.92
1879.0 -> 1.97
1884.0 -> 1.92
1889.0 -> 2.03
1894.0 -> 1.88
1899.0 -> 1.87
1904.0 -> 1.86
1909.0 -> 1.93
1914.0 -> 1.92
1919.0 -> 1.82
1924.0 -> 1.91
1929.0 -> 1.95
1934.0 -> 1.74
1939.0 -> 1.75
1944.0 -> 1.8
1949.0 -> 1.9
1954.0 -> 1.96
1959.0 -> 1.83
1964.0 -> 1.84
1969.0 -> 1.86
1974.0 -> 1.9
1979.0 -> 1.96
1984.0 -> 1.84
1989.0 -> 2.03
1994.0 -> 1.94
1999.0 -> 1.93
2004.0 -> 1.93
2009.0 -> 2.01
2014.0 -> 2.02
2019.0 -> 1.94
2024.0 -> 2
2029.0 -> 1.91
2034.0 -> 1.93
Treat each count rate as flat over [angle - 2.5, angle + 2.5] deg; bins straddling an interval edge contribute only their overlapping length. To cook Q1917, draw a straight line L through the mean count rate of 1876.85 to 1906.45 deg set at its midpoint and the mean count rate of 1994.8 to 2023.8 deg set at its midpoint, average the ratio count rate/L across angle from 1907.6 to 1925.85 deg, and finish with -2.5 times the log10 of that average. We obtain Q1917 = 0.022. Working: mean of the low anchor 1.92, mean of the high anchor 1.97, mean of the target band 1.89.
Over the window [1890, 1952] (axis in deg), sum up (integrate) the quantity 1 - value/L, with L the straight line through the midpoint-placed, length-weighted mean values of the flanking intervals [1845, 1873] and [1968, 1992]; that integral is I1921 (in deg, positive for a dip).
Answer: 1.9 deg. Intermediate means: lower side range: 1.93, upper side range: 1.92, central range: 1.87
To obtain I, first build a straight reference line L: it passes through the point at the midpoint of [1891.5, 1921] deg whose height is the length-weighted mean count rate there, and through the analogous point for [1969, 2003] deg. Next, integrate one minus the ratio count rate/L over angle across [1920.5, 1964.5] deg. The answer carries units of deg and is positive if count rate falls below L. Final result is 1.1 deg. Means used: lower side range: 1.88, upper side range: 1.93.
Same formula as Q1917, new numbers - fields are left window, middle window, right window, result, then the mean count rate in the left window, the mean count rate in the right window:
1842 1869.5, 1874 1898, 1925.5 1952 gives -0.03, 1.93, 1.83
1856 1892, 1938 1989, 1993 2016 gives 0.05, 1.94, 1.97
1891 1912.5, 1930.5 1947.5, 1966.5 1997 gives 0.07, 1.89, 1.92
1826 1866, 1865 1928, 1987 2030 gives 0.03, 1.95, 1.97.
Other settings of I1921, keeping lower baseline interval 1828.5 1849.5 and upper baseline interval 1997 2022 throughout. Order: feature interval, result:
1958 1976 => 1.0 deg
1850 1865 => 0.3 deg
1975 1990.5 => 0.3 deg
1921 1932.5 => 0.3 deg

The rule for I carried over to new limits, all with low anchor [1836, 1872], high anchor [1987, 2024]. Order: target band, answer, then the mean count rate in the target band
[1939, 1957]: 0.83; 1.87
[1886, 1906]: 0.31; 1.91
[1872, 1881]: -0.04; 1.95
